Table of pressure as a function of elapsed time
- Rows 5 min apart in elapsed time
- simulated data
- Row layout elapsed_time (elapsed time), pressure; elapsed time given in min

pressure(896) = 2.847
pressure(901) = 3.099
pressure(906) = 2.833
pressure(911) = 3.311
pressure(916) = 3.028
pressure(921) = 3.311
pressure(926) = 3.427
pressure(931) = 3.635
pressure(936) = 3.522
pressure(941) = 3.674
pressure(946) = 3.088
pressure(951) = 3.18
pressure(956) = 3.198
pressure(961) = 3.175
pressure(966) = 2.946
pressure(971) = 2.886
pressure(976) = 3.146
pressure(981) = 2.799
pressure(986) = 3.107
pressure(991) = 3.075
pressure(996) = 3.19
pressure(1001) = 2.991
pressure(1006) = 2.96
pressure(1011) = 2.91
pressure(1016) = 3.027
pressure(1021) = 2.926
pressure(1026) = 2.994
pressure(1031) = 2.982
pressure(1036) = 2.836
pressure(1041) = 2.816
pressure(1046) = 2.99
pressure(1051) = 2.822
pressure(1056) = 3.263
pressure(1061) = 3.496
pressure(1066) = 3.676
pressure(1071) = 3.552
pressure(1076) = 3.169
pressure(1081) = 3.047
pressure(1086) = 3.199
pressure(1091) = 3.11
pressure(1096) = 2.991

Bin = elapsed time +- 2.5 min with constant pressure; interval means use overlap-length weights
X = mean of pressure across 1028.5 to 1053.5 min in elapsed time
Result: 2.89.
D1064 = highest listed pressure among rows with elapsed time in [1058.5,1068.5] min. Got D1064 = 3.676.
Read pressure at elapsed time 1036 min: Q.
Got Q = 2.836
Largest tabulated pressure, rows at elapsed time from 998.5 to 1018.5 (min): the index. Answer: 3.027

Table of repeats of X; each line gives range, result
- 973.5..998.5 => 3.06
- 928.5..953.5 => 3.42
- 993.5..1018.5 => 3.02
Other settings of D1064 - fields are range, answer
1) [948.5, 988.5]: 3.198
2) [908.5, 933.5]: 3.635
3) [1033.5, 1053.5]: 2.99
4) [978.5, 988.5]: 3.107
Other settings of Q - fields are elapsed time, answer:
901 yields 3.099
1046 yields 2.99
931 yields 3.635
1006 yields 2.96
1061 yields 3.496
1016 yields 3.027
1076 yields 3.169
